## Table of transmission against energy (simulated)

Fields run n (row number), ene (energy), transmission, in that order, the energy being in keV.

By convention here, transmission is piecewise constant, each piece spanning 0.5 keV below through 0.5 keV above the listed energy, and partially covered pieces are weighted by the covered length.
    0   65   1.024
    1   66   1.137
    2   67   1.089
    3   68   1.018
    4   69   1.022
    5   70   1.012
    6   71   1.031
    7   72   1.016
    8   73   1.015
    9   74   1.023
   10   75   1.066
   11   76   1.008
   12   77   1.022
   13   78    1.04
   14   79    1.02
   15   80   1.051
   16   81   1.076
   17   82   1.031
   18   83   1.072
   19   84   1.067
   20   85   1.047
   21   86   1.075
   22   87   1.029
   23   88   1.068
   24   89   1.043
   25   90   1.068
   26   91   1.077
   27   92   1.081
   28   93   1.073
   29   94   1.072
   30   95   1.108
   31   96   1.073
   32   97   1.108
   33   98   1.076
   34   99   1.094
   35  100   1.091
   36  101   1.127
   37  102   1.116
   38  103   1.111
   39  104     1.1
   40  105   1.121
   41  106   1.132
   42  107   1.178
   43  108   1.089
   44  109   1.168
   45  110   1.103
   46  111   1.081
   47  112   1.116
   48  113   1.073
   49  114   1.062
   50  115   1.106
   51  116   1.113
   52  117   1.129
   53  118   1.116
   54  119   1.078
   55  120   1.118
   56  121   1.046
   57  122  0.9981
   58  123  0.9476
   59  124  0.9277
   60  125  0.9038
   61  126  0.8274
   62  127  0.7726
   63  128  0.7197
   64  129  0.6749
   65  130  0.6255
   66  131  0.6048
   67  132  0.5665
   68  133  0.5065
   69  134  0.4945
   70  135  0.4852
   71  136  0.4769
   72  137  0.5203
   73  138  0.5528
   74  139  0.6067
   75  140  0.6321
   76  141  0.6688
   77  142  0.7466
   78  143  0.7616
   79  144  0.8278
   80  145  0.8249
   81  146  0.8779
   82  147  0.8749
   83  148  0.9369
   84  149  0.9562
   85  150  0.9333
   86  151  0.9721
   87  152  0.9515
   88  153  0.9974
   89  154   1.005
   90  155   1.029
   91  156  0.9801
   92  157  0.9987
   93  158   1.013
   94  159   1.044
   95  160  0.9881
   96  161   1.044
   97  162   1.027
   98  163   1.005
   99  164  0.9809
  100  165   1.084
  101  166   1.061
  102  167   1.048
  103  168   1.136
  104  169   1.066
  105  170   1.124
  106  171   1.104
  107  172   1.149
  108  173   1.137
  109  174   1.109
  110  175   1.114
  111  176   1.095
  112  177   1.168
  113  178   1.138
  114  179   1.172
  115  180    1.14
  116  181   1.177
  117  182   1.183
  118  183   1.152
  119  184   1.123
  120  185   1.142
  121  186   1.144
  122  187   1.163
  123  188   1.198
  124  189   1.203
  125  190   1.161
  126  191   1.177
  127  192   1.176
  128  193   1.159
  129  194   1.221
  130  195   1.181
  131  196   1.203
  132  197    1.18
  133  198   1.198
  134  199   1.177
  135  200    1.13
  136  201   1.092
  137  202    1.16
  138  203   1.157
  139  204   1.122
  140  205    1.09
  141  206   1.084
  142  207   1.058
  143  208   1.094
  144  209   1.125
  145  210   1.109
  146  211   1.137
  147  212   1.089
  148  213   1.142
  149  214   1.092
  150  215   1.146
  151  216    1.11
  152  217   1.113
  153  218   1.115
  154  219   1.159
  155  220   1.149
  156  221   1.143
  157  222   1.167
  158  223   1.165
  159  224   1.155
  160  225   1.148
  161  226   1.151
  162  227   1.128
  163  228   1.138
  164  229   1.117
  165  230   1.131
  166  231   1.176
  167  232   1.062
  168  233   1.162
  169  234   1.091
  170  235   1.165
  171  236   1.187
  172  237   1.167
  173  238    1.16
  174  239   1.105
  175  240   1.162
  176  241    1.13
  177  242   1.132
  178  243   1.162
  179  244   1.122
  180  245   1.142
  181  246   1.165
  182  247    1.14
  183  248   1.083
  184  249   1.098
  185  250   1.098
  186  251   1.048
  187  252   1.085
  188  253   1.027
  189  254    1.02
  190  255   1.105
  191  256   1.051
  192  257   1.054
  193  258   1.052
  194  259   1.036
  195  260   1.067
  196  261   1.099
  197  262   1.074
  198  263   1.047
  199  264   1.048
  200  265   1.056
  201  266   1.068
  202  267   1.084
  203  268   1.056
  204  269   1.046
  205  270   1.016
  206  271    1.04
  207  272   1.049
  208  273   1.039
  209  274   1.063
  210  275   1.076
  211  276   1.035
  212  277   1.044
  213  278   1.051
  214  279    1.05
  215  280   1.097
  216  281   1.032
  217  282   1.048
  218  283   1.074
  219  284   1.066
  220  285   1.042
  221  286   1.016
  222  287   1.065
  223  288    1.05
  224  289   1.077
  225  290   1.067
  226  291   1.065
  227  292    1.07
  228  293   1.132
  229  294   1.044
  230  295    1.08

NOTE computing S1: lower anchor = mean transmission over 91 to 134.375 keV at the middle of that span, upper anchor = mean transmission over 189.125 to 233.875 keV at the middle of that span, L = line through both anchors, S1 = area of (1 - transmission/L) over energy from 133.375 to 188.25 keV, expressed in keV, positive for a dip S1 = 5.2 keV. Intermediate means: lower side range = 0.994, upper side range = 1.14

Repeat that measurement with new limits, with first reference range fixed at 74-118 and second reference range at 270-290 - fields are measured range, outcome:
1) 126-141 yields 6.7 keV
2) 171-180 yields -0.5 keV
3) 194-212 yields -1.2 keV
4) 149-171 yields 1.0 keV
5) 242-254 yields -0.5 keV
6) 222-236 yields -1.0 keV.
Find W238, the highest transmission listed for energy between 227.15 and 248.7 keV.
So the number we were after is 1.187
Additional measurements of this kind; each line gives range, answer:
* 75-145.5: 1.178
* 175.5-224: 1.221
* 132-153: 0.9974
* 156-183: 1.183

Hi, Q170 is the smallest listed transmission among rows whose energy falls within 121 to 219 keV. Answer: 0.4769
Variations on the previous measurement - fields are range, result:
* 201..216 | 1.058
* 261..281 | 1.016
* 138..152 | 0.5528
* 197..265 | 1.02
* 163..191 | 0.9809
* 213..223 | 1.092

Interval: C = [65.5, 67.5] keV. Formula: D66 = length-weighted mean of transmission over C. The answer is 1.11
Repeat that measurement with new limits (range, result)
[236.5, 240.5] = 1.15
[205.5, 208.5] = 1.08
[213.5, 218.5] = 1.12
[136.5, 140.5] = 0.578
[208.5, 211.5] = 1.12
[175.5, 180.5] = 1.14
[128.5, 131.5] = 0.635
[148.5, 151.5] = 0.954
